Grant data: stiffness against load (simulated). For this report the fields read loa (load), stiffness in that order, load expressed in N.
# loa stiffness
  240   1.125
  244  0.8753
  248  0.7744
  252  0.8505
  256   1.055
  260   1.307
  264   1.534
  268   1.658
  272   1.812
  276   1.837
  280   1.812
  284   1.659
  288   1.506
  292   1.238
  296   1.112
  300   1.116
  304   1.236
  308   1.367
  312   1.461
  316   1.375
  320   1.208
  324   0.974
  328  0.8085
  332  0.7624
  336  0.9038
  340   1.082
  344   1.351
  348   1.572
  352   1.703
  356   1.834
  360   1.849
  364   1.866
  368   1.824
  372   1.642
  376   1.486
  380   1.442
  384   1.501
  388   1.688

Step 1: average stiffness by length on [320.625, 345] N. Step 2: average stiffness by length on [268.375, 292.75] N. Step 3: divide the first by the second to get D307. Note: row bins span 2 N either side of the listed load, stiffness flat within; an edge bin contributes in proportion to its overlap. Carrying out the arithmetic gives 0.6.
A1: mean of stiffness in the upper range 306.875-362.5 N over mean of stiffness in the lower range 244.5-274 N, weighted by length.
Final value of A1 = 1.03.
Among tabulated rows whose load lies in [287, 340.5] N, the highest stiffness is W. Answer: 1.506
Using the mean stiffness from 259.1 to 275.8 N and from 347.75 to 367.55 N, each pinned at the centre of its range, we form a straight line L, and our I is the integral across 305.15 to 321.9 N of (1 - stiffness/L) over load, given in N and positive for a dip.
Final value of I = 3.5 N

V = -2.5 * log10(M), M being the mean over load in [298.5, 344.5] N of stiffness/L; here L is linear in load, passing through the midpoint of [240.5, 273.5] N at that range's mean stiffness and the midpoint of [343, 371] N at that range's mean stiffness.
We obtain 0.33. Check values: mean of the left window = 1.22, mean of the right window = 1.72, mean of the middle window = 1.13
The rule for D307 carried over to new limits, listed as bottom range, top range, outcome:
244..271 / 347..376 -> 1.46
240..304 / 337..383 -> 1.19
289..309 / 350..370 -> 1.49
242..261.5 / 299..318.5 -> 1.37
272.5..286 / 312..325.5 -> 0.70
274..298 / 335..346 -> 0.74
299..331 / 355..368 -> 1.56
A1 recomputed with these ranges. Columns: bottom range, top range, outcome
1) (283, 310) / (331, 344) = 0.76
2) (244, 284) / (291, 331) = 0.85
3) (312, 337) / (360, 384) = 1.58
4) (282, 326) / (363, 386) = 1.25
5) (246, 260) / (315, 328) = 1.17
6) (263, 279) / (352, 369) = 1.06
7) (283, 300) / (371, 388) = 1.15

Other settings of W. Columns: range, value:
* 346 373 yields 1.866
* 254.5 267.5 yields 1.534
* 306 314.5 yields 1.461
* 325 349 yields 1.572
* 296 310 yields 1.367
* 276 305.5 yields 1.837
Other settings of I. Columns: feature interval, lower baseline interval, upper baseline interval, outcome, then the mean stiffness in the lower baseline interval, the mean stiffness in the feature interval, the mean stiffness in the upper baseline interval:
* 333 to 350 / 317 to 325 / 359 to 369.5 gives 3.29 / 1.14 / 1.2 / 1.85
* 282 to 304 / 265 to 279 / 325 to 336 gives 1.67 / 1.76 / 1.32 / 0.824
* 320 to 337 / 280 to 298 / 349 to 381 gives 7.26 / 1.43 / 0.9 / 1.71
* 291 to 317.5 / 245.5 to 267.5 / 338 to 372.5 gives 2.08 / 1.14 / 1.27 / 1.64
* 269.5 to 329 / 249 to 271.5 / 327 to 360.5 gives -3.62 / 1.29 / 1.38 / 1.31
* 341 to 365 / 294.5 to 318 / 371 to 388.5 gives -3.62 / 1.28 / 1.66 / 1.53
